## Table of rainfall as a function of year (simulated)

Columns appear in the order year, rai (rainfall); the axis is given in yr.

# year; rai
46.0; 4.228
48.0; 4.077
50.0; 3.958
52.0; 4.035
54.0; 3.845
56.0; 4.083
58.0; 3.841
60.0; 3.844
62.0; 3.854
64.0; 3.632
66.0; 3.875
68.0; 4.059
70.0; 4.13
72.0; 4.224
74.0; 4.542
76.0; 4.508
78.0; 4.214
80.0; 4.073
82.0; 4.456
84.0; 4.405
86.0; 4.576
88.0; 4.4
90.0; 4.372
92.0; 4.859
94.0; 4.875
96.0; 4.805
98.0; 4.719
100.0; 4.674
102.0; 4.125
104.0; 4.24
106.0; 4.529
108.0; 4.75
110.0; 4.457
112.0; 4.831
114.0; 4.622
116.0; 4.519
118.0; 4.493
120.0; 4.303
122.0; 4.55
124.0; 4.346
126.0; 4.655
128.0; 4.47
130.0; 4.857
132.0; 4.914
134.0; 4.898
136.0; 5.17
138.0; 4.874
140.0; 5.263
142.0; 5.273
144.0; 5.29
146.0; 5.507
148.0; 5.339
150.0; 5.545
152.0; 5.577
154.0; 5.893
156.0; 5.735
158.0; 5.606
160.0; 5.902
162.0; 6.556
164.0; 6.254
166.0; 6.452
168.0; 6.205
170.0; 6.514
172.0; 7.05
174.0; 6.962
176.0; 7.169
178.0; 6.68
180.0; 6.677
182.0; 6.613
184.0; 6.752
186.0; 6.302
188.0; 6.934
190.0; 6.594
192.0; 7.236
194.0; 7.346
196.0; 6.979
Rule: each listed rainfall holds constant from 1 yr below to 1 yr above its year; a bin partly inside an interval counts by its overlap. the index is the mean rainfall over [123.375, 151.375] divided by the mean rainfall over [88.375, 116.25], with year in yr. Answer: 1.10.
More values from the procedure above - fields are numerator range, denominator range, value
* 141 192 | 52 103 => 1.46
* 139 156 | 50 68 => 1.41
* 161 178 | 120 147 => 1.36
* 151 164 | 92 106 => 1.29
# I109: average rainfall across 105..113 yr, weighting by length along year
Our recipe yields 4.64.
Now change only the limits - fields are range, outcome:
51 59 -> 3.95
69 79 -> 4.32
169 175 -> 6.84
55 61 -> 3.92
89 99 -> 4.73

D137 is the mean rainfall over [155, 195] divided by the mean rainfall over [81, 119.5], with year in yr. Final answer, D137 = 1.44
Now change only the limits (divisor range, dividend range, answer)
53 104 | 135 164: 1.30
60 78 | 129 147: 1.25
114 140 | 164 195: 1.44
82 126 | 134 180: 1.31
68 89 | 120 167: 1.23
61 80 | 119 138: 1.14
